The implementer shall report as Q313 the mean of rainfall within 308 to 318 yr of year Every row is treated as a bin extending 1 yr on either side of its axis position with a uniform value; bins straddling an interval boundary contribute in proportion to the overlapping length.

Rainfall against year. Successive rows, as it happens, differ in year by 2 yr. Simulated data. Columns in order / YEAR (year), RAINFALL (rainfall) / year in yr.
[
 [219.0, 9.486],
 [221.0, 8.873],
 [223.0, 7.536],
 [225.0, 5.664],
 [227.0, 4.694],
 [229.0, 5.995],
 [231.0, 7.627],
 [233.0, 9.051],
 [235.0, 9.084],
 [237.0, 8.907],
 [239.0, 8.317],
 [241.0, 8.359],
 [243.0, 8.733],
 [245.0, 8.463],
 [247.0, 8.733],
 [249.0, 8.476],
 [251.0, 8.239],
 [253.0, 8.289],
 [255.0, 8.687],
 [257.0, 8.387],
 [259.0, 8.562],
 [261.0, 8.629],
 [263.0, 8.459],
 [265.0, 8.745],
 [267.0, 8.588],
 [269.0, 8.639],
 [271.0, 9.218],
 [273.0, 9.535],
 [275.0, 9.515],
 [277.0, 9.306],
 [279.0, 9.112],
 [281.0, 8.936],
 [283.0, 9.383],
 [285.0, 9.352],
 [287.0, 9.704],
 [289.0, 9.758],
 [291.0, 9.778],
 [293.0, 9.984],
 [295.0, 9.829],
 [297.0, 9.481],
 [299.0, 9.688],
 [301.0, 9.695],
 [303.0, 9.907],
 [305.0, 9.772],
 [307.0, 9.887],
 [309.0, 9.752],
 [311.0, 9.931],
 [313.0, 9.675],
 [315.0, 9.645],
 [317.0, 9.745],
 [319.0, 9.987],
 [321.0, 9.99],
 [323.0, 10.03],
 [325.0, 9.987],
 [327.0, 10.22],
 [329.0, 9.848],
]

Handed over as 9.75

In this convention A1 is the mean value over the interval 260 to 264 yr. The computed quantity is 8.54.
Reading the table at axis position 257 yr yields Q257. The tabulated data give 8.387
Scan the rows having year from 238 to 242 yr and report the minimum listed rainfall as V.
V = 8.317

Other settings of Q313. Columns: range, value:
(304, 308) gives 9.83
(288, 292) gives 9.77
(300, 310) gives 9.8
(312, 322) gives 9.81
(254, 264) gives 8.54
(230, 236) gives 8.59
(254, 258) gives 8.54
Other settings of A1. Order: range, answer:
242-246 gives 8.6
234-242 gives 8.67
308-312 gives 9.84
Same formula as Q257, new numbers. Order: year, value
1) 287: 9.704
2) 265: 8.745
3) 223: 7.536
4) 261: 8.629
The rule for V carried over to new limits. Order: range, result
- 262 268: 8.459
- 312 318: 9.645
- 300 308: 9.695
